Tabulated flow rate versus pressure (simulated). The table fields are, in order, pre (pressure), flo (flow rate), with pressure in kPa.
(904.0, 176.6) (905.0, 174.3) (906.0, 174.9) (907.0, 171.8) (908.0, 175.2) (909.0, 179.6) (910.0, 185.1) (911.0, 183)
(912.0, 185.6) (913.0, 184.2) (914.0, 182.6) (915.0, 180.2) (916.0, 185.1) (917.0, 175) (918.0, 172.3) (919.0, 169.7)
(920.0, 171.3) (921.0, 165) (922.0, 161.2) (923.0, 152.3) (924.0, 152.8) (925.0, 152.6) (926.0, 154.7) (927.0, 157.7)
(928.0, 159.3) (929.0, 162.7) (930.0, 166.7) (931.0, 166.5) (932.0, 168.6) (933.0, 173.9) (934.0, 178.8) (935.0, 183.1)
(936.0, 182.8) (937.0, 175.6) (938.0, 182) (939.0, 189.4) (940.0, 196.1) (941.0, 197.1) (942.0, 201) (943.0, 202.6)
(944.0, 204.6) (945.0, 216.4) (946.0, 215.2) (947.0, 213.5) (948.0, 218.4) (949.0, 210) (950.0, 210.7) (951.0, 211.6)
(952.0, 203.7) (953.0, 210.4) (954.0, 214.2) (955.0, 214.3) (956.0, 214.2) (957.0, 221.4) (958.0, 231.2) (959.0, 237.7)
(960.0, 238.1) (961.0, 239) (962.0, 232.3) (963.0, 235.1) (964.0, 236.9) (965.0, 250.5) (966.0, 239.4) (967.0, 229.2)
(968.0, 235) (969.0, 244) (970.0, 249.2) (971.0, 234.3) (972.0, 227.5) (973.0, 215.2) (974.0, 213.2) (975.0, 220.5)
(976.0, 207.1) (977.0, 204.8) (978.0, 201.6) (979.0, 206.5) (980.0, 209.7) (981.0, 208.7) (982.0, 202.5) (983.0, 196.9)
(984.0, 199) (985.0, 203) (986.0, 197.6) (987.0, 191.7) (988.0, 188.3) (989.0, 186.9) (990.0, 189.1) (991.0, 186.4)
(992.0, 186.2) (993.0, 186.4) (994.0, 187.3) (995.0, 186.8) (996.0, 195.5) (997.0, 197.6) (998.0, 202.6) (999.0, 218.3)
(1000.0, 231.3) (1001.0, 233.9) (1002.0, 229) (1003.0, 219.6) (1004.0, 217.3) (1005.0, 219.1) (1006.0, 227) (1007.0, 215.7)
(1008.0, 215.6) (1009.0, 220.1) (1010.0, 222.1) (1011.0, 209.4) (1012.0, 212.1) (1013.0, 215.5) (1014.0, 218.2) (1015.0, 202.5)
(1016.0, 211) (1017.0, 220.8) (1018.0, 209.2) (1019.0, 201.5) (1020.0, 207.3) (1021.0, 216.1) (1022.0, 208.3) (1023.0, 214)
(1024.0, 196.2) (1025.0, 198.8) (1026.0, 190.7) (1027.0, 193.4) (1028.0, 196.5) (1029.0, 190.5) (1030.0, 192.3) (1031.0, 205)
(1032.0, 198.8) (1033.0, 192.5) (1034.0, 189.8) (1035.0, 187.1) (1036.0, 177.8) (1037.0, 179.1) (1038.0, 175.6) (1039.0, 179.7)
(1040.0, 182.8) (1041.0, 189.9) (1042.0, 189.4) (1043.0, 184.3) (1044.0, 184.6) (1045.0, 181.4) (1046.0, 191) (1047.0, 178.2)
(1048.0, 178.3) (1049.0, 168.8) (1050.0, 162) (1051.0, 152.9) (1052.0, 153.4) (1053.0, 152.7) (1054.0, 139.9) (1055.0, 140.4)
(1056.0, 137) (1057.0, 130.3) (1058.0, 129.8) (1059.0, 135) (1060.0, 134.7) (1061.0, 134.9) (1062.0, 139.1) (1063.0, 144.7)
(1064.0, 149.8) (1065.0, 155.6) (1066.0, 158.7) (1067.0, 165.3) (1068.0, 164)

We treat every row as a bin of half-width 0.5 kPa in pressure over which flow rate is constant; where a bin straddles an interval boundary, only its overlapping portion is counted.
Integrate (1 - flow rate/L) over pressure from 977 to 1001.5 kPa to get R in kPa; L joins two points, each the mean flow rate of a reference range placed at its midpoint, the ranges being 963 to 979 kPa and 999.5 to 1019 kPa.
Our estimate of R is 2.5 kPa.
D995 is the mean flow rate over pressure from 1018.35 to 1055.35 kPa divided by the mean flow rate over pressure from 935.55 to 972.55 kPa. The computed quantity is 0.8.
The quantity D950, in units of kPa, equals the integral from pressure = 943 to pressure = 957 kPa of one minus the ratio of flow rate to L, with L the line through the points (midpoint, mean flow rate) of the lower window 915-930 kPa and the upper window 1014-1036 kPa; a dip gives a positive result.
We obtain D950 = -3.0 kPa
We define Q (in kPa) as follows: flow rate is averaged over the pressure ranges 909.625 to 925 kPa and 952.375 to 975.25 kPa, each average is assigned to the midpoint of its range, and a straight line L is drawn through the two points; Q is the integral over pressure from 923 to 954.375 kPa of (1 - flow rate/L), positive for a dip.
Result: 1.91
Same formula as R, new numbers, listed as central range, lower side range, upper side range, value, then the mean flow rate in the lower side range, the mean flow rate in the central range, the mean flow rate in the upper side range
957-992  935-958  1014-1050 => -2.74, 205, 217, 193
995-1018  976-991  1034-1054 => -3.06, 199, 215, 176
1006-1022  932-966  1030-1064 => -2.82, 210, 213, 167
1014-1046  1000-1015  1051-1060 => -2.38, 219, 195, 140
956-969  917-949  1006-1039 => -3.30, 180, 235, 203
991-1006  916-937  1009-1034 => -0.91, 167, 208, 205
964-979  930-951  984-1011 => -1.93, 194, 226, 206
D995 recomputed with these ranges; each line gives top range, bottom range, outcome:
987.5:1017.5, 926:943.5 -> 1.17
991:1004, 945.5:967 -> 0.92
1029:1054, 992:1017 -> 0.85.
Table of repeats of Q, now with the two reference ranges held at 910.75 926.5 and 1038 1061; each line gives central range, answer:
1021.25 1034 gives -2.7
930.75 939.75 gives -0.5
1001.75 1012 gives -3.4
